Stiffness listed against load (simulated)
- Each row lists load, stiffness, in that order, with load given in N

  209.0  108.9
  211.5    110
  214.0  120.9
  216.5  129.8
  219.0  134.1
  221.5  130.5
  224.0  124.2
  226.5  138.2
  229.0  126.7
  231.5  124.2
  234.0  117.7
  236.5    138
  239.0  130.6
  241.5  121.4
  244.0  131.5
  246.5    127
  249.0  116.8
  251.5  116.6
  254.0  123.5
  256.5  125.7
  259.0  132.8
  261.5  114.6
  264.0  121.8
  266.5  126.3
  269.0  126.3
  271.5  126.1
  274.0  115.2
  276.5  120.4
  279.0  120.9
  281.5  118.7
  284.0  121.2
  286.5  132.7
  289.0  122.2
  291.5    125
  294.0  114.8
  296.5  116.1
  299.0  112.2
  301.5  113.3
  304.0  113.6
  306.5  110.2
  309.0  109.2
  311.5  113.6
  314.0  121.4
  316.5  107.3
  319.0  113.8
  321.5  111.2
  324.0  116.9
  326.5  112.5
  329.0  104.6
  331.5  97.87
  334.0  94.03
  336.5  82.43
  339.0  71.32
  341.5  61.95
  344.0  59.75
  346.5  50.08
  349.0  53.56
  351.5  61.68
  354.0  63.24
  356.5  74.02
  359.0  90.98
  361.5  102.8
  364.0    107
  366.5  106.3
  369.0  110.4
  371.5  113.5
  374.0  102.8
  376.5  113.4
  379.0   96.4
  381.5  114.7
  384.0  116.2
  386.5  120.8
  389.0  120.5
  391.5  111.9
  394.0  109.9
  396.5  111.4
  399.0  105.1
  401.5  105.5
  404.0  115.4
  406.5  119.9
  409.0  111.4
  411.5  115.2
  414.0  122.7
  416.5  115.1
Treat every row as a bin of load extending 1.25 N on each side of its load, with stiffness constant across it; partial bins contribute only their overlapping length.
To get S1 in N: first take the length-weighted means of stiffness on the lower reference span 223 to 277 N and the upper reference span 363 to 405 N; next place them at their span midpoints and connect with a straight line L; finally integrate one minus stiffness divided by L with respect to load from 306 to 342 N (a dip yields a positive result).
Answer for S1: 4.5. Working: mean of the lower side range 125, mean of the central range 103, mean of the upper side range 111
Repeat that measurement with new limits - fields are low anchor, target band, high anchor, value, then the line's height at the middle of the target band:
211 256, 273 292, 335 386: -1.8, 111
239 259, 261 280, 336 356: -1.9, 111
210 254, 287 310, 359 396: 0.5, 118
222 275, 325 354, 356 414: 9.5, 115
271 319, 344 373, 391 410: 7.6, 114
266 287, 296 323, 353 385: 0.5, 115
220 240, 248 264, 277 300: 0.4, 125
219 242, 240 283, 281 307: 0.3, 124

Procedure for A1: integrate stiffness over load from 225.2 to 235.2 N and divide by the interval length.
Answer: 127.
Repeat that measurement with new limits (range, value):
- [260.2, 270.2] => 122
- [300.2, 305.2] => 113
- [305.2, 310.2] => 110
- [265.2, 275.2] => 124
